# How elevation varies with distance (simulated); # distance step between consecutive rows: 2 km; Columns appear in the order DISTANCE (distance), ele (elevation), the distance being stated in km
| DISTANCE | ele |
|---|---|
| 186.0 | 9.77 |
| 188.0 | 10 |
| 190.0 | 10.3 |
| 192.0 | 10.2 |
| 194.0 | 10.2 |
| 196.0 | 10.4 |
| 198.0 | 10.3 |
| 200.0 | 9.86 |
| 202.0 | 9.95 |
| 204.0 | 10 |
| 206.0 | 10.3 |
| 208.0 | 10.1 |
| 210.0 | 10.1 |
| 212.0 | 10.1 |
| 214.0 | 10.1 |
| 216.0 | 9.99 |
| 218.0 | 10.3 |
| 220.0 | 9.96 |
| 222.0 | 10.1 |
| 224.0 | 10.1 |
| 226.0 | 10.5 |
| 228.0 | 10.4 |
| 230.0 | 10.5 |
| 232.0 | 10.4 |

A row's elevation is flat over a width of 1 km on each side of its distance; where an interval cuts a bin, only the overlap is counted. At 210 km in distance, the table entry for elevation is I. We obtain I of 10.1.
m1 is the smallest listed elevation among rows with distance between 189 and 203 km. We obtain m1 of 9.86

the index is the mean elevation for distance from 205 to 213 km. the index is 10.1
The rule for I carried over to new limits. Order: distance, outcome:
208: 10.1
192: 10.2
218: 10.3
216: 9.99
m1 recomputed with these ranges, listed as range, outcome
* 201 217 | 9.95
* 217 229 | 9.96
